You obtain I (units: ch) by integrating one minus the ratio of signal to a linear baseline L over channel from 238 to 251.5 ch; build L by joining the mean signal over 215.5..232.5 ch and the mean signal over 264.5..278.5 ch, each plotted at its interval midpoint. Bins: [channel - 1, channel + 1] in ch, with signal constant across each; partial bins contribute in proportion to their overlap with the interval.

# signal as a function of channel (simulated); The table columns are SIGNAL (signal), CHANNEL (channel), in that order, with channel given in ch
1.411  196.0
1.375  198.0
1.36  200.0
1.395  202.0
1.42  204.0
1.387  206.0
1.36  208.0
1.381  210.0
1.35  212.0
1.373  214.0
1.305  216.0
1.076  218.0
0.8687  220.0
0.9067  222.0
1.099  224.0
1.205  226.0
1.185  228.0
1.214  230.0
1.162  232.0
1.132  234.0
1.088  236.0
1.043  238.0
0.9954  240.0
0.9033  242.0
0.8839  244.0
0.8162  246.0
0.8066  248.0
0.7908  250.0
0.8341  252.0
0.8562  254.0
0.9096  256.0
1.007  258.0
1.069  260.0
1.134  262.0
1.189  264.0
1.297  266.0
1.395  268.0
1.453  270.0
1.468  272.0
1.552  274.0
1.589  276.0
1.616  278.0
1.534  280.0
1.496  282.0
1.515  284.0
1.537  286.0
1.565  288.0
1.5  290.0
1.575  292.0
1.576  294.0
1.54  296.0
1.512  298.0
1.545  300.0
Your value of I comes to 4.09 ch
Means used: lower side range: 1.11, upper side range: 1.47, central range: 0.878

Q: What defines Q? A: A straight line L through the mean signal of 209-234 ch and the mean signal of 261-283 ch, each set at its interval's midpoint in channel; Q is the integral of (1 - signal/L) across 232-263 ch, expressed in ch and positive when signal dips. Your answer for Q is 8.2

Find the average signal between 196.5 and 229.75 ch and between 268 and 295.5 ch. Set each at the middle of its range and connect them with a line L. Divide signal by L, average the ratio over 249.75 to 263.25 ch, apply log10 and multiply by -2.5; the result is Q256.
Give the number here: 0.44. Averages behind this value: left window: 1.25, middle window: 0.956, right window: 1.53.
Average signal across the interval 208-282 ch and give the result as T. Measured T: 1.16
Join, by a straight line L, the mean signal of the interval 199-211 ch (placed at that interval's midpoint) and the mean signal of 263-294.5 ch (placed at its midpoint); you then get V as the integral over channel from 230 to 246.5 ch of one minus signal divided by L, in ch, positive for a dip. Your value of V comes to 4.72 ch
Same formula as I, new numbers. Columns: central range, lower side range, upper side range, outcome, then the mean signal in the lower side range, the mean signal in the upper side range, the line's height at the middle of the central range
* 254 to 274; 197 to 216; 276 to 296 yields 3.9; 1.37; 1.55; 1.5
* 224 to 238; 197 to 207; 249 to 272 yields 1.1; 1.39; 1.1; 1.25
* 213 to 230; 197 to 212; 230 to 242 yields 1.2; 1.38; 1.08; 1.22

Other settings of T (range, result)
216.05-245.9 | 1.06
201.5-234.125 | 1.22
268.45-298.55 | 1.53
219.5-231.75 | 1.09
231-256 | 0.941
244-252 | 0.818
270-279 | 1.54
